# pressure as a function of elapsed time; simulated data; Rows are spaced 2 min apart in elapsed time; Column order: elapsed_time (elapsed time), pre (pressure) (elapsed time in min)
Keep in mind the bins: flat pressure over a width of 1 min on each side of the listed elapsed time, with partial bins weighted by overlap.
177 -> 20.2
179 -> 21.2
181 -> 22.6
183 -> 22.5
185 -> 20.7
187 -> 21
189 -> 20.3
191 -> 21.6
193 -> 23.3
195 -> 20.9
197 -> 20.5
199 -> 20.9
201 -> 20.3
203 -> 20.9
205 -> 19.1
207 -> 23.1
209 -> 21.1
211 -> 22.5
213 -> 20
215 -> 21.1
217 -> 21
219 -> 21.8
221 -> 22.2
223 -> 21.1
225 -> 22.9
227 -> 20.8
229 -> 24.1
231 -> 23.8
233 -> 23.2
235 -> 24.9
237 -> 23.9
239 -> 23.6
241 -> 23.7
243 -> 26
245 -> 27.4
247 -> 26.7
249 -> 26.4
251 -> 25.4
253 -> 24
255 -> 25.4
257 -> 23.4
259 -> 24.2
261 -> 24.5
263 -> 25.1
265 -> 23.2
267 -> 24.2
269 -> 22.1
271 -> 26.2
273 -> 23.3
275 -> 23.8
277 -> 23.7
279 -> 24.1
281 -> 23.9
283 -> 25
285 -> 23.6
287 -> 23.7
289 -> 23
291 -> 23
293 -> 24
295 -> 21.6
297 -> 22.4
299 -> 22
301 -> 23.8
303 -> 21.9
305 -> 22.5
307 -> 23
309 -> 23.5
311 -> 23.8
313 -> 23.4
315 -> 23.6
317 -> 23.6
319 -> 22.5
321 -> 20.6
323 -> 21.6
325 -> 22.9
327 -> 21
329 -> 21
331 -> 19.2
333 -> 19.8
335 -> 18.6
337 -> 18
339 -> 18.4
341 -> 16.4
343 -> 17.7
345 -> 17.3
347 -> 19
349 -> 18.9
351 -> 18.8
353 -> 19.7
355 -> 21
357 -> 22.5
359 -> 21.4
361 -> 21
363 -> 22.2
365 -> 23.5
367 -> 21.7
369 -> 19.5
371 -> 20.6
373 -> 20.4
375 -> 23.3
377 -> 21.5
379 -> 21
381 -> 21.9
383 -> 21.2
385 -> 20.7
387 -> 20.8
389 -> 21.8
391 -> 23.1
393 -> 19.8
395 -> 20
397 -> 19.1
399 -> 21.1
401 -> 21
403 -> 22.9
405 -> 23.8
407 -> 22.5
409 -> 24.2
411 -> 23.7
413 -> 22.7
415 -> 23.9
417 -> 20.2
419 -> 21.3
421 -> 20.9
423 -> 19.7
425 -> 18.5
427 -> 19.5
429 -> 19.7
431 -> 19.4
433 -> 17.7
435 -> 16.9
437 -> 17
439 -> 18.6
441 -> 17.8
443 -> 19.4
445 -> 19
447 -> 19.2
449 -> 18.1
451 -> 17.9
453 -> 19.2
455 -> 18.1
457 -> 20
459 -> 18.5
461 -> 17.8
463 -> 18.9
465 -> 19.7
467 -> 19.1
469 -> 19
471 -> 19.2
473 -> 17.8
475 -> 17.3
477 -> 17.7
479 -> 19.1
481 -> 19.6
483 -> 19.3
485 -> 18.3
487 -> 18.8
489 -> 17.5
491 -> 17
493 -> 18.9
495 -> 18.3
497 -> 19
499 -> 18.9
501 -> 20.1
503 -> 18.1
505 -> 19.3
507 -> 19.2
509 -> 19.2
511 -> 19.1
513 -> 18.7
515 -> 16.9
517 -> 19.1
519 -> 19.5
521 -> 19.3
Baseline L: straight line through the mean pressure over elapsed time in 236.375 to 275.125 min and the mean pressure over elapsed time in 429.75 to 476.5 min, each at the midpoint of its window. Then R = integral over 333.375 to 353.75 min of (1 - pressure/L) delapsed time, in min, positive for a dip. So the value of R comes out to 3.3 min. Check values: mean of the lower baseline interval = 24.7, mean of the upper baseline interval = 18.5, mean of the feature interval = 18.3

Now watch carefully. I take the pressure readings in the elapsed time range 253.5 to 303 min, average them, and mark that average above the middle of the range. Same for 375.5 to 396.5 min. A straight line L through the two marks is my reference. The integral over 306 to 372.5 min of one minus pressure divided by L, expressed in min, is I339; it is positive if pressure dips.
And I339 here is 4.5 min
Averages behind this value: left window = 23.7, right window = 21.2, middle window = 20.8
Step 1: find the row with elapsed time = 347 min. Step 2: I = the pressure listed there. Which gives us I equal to 19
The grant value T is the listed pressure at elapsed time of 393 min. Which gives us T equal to 19.8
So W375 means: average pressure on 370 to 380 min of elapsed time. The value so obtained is 21.4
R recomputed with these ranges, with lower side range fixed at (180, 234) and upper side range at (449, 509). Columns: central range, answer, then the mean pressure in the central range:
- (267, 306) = -4.9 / 23.4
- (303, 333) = -2.6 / 22.2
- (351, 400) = -3.4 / 21.2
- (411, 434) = -1.4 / 20.5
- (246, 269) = -3.9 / 24.7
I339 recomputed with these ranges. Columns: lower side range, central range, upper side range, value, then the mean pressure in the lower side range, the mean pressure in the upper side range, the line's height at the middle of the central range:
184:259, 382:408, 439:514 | -1.8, 22.7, 18.7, 20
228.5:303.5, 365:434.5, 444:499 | -2.2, 24.1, 18.6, 20.5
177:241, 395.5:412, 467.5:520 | -2.1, 21.8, 18.7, 19.7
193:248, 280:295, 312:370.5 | -1.5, 22.5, 20.5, 21.4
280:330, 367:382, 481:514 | 0.1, 22.8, 18.8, 21.4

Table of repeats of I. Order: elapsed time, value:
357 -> 22.5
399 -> 21.1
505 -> 19.3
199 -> 20.9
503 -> 18.1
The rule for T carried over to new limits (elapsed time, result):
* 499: 18.9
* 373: 20.4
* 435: 16.9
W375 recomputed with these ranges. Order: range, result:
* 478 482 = 19.4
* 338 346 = 17.4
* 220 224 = 21.6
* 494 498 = 18.6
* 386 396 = 21.1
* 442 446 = 19.2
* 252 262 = 24.3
